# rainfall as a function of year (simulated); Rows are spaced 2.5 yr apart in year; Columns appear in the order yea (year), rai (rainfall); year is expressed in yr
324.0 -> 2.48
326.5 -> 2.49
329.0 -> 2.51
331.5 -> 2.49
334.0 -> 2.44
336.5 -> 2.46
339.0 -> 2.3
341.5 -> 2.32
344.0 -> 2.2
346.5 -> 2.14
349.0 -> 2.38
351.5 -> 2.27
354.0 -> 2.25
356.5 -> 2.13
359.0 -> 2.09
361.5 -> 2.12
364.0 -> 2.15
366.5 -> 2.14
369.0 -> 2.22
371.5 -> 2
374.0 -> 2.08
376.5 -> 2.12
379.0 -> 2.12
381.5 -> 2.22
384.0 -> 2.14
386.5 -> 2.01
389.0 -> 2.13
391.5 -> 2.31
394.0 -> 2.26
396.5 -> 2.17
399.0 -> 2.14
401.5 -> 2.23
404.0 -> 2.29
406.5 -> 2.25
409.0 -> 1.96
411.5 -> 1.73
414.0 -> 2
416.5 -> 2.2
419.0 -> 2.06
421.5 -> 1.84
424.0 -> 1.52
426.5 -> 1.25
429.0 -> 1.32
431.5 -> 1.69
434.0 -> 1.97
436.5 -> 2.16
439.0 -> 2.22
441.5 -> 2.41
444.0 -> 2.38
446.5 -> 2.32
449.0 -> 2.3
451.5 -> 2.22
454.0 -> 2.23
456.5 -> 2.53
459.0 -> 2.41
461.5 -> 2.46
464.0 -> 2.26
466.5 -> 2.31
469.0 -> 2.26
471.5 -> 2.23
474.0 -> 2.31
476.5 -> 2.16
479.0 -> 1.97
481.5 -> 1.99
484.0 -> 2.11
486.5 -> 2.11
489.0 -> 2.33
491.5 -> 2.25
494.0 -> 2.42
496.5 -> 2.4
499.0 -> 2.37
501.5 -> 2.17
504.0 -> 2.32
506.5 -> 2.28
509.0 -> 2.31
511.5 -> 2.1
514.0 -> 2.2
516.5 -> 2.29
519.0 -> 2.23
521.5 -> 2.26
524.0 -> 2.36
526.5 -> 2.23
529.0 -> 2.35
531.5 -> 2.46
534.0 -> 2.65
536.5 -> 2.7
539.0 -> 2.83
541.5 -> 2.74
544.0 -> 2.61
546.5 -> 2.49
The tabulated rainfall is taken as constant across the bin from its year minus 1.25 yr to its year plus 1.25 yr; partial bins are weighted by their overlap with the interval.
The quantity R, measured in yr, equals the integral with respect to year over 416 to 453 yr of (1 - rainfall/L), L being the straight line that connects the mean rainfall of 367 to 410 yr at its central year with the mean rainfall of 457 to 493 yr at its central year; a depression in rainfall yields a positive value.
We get 3.54 yr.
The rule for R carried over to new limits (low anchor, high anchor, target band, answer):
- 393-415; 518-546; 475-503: 1.9 yr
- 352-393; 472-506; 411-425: 1.7 yr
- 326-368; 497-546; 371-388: 1.5 yr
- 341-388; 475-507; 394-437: 4.9 yr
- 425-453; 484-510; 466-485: 0.2 yr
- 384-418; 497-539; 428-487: 1.3 yr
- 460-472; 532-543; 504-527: 2.9 yr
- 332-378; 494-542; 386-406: 0.5 yr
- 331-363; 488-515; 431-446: 0.7 yr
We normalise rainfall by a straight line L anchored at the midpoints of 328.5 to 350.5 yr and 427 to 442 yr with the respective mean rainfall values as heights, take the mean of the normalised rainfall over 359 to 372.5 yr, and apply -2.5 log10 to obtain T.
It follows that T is 0.052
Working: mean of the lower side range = 2.35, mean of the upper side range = 1.9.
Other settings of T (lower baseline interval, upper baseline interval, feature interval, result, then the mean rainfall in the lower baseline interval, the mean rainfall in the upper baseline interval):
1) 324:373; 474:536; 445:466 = -0.033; 2.27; 2.27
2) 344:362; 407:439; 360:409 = -0.065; 2.2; 1.83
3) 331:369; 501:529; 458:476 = -0.027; 2.25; 2.26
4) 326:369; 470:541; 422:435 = 0.419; 2.28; 2.3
